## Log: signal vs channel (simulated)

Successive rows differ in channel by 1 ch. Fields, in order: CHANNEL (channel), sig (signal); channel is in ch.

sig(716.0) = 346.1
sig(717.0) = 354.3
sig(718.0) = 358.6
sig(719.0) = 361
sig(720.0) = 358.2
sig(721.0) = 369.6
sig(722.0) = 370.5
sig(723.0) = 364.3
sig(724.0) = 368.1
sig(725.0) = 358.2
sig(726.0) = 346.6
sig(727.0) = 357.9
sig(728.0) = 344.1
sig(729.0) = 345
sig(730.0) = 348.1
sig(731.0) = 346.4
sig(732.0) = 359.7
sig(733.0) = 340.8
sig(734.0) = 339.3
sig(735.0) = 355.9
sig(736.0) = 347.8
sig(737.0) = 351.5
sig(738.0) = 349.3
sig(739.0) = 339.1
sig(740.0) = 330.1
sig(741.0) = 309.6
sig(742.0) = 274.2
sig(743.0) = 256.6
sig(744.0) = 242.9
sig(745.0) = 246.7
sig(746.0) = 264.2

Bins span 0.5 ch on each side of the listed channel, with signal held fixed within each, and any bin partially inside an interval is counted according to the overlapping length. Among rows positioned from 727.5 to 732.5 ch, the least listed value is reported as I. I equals 344.1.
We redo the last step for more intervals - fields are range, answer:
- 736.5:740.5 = 330.1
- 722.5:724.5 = 364.3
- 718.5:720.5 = 358.2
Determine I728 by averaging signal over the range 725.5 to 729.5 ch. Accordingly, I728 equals 348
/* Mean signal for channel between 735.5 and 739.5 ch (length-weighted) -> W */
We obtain 347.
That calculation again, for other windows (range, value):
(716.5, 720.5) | 358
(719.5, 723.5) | 366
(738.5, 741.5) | 326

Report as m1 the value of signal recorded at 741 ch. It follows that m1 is 309.6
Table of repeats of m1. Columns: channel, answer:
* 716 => 346.1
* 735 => 355.9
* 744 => 242.9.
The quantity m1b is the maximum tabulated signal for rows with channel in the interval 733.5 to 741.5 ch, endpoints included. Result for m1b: 355.9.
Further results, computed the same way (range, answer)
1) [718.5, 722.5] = 370.5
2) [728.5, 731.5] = 348.1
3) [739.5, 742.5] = 330.1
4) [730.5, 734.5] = 359.7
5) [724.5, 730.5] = 358.2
